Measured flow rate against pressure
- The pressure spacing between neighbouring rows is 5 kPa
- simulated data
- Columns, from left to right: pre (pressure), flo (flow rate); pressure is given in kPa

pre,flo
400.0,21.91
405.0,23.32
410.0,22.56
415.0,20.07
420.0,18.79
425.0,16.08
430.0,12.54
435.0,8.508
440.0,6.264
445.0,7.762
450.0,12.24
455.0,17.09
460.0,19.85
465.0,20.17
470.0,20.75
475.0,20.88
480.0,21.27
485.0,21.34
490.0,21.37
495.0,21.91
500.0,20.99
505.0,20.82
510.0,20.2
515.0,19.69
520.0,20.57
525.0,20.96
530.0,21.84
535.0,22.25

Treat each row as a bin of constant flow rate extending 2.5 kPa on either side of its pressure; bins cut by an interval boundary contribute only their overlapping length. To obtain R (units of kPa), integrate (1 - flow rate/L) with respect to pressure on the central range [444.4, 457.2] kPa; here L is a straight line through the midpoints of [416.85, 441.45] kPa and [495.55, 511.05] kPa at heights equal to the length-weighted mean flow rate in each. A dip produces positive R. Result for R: 2.0 kPa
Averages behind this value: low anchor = 12.9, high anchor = 20.9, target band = 12.9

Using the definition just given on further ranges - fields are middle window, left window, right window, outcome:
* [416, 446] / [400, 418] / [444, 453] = 7.3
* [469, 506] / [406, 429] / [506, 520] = -2.4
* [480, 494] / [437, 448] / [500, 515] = -4.4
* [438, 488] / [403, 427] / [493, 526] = 8.7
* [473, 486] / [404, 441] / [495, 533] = -1.4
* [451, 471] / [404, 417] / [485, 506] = 2.5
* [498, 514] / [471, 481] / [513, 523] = -0.1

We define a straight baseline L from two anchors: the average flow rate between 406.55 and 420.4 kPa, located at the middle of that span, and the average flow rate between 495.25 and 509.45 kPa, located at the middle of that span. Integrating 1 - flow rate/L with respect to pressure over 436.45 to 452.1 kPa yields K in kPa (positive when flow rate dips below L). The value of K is 9.2 kPa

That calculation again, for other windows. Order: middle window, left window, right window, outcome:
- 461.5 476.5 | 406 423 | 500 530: 0.05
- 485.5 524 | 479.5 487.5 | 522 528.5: 0.66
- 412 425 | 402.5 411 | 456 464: 1.94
